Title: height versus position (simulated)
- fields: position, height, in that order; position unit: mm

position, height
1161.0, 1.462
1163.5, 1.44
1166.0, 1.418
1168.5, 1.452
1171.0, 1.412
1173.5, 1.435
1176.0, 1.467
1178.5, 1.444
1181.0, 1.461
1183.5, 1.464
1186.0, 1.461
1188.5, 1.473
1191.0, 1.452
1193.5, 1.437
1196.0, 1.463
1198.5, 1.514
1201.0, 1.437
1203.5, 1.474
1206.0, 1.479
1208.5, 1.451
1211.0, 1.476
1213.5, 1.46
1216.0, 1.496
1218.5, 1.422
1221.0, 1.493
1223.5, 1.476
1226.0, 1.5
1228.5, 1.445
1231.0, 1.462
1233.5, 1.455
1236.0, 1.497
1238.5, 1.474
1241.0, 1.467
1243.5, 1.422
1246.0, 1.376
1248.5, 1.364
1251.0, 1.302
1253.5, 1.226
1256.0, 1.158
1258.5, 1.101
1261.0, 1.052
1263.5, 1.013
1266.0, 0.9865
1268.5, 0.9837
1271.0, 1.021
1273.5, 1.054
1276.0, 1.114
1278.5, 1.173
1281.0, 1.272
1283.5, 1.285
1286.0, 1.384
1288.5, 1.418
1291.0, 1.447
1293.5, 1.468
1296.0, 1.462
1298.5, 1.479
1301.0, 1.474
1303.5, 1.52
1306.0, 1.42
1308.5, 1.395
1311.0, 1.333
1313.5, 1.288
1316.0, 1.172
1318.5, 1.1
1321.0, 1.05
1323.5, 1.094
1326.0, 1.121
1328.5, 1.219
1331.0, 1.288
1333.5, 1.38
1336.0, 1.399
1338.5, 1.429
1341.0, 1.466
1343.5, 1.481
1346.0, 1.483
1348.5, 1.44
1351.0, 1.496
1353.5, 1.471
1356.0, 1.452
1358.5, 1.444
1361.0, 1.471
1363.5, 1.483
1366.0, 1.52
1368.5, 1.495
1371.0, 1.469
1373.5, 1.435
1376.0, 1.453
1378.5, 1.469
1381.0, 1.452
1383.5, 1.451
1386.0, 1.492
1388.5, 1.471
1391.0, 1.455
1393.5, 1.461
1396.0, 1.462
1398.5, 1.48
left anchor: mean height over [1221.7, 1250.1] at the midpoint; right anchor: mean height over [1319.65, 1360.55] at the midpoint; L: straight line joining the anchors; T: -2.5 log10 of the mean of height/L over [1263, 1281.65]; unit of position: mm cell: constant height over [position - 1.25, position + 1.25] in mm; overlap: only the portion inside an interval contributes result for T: 0.30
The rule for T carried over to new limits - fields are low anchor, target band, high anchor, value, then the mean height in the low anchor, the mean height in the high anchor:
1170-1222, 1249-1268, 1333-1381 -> 0.28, 1.46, 1.46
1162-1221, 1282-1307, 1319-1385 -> -0.01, 1.46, 1.4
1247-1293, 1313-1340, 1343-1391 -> 0.10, 1.19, 1.47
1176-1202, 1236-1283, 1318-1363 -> 0.17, 1.46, 1.36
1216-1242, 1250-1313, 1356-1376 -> 0.17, 1.47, 1.47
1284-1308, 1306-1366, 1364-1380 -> 0.08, 1.45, 1.47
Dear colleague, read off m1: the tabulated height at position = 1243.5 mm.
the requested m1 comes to 1.422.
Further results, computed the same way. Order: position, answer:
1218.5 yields 1.422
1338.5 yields 1.429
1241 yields 1.467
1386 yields 1.492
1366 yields 1.52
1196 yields 1.463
